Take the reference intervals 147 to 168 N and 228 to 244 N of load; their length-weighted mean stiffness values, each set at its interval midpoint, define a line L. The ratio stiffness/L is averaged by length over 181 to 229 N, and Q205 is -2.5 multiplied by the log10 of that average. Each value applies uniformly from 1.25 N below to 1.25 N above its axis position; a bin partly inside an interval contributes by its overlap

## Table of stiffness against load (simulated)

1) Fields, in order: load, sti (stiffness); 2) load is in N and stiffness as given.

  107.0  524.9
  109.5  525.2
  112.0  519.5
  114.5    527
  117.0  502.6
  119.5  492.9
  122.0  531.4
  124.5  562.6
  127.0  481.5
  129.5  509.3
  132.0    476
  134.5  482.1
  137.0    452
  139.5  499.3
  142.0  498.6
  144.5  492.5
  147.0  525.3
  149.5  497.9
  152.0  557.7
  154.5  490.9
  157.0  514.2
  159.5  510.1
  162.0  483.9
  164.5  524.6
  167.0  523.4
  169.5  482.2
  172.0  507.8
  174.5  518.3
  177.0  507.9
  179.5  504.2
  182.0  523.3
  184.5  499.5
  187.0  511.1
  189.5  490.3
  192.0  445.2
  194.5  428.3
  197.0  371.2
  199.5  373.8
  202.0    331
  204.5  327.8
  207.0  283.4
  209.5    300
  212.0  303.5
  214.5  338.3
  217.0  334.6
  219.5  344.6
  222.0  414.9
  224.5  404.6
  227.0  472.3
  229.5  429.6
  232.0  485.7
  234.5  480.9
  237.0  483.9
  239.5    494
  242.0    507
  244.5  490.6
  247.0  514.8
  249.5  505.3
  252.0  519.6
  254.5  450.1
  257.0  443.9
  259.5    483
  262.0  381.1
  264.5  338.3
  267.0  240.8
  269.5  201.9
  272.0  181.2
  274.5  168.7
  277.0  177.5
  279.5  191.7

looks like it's 0.24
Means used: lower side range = 513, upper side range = 481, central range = 394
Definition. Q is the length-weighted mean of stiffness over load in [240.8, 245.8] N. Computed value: 499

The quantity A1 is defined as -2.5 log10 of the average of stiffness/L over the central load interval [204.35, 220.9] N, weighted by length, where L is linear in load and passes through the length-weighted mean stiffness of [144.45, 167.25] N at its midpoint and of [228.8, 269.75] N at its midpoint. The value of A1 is 0.42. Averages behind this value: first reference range 513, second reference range 444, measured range 319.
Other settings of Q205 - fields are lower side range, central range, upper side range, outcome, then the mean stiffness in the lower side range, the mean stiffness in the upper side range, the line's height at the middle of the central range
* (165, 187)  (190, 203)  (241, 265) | 0.25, 509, 467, 498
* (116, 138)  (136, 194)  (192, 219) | -0.19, 499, 344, 424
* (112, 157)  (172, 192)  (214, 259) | -0.05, 505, 453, 481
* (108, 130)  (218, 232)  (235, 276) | 0.02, 517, 400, 426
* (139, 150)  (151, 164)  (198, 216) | -0.10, 503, 323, 466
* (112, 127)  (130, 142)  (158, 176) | 0.07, 520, 507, 515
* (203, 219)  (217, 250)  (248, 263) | -0.17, 316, 466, 392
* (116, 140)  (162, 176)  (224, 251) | -0.04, 499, 481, 492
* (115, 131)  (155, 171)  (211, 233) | -0.09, 513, 392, 464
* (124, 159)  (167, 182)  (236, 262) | -0.02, 502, 484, 496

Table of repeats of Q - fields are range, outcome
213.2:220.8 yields 339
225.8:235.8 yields 467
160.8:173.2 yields 504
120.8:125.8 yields 547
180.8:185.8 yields 511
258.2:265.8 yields 400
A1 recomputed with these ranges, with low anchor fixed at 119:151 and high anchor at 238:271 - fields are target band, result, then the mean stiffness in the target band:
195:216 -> 0.35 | 332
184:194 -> -0.03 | 481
